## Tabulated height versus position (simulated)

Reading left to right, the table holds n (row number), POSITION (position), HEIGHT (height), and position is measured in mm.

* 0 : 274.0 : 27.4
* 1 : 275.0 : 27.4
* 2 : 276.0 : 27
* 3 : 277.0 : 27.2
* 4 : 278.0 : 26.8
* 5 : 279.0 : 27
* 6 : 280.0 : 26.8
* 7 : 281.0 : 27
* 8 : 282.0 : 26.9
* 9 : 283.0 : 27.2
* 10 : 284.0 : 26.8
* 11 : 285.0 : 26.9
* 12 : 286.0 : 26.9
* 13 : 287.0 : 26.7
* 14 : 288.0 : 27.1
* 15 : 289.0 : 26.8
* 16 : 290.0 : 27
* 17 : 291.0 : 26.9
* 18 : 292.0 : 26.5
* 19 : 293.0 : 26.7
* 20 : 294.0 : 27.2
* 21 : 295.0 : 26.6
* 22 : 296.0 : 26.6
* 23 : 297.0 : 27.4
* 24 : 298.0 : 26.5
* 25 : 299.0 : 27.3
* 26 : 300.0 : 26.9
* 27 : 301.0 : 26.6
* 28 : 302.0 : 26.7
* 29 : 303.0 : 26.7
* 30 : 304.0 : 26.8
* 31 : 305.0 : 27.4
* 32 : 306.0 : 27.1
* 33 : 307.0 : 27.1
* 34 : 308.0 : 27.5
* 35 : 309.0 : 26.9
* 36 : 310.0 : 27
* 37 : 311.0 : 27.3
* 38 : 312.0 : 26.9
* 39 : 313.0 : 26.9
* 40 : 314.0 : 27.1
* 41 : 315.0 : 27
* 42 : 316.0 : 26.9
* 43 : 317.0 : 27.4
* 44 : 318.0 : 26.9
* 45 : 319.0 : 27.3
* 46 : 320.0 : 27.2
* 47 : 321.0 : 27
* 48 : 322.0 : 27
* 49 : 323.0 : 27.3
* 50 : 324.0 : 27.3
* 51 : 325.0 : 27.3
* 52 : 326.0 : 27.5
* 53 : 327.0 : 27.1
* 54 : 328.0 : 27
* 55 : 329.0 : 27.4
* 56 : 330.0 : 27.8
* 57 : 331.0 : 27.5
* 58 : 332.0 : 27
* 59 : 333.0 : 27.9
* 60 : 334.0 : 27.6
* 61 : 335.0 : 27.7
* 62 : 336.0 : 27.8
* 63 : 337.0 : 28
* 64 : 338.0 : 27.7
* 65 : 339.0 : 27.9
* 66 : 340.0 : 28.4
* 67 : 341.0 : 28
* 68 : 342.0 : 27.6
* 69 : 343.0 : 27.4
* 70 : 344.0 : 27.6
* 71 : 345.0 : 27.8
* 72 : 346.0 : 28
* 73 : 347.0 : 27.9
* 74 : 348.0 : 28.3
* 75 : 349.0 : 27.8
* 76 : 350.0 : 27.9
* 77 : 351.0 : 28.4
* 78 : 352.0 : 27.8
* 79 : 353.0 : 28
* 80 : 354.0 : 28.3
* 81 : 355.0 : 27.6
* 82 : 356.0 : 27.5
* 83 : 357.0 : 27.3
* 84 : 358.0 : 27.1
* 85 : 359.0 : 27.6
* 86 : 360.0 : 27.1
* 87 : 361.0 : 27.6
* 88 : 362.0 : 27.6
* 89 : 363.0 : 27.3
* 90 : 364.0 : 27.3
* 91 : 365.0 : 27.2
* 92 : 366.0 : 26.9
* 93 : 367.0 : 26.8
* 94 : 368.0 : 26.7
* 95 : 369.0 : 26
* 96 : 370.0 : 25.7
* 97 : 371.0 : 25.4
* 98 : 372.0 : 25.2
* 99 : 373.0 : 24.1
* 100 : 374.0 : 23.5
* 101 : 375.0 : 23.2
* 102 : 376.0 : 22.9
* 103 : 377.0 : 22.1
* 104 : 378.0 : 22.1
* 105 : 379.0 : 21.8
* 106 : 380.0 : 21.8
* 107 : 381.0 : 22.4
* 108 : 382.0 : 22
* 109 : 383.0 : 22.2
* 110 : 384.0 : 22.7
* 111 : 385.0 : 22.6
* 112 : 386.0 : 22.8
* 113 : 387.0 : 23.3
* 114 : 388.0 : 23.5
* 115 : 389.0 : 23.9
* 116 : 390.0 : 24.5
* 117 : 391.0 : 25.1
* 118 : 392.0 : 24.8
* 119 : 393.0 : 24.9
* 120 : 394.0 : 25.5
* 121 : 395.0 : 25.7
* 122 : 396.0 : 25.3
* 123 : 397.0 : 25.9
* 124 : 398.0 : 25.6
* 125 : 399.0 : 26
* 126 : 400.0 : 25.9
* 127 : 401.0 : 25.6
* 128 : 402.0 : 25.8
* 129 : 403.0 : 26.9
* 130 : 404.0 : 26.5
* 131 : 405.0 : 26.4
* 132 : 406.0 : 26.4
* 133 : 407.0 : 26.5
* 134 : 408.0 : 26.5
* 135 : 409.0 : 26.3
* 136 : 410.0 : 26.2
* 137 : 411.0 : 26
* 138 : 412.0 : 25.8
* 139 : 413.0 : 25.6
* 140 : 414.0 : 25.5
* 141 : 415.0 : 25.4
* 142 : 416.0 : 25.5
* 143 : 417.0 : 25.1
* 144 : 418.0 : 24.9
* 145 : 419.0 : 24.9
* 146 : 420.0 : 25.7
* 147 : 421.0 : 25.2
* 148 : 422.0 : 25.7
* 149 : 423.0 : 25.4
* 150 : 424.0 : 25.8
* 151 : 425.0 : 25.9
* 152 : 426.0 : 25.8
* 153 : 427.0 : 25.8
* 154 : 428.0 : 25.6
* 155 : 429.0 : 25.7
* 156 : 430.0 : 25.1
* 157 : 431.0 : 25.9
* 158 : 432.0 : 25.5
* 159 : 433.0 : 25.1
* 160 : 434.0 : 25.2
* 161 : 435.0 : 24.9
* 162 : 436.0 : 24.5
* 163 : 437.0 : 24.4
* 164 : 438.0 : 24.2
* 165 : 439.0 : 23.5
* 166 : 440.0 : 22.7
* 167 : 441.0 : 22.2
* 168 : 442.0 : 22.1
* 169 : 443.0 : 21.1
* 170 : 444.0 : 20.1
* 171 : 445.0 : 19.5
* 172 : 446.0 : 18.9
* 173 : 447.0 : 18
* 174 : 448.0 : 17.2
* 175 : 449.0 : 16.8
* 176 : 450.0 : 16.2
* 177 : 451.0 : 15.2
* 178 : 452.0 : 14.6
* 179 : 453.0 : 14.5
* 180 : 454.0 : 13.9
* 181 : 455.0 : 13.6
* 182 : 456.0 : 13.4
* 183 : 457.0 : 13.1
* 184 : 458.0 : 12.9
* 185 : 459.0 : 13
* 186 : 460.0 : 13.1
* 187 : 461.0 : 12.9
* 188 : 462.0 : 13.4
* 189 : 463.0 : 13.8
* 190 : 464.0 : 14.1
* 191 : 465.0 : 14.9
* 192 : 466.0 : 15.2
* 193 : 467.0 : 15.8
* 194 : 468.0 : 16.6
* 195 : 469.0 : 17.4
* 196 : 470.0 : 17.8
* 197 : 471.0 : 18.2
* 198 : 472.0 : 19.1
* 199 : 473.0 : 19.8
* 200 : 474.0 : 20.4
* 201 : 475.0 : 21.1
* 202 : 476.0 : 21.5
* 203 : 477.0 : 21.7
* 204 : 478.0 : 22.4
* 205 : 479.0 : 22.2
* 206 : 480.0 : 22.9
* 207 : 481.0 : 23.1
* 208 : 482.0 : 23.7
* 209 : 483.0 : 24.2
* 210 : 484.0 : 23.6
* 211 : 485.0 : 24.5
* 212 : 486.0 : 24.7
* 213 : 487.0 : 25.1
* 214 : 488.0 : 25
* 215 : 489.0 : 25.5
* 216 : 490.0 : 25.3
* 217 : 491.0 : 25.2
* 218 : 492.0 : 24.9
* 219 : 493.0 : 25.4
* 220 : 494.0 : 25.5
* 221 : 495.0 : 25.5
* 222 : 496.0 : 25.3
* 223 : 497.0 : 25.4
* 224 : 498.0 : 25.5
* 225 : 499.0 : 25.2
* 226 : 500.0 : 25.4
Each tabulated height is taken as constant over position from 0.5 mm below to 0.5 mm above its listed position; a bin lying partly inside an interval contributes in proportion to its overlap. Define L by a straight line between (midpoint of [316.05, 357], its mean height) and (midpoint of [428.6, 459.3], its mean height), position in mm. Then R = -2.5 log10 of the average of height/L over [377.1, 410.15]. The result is -0.05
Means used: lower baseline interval 27.6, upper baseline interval 19.8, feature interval 24.6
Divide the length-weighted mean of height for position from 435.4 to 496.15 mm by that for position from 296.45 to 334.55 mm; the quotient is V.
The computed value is 0.7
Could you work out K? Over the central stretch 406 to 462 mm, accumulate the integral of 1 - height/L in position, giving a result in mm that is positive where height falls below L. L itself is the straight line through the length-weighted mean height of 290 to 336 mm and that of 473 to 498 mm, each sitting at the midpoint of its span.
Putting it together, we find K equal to 6.8 mm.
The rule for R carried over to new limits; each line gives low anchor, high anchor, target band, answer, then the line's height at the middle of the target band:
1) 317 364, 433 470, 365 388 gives 0.03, 24.4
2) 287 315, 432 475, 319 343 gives -0.10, 25.2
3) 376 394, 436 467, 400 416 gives -0.23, 21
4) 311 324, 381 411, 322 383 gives -0.02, 26.2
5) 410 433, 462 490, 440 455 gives 0.28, 23.1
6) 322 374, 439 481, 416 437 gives -0.23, 20.5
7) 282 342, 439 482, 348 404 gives -0.11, 23.1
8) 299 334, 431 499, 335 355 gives -0.08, 25.8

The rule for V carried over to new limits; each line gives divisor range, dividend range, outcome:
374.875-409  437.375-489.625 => 0.77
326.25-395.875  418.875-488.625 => 0.79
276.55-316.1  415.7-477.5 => 0.75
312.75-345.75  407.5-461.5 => 0.79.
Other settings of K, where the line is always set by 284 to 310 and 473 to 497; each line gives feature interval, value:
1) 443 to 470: 9.8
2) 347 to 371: -1.4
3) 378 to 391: 1.3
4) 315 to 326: -0.3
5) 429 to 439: -0.1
